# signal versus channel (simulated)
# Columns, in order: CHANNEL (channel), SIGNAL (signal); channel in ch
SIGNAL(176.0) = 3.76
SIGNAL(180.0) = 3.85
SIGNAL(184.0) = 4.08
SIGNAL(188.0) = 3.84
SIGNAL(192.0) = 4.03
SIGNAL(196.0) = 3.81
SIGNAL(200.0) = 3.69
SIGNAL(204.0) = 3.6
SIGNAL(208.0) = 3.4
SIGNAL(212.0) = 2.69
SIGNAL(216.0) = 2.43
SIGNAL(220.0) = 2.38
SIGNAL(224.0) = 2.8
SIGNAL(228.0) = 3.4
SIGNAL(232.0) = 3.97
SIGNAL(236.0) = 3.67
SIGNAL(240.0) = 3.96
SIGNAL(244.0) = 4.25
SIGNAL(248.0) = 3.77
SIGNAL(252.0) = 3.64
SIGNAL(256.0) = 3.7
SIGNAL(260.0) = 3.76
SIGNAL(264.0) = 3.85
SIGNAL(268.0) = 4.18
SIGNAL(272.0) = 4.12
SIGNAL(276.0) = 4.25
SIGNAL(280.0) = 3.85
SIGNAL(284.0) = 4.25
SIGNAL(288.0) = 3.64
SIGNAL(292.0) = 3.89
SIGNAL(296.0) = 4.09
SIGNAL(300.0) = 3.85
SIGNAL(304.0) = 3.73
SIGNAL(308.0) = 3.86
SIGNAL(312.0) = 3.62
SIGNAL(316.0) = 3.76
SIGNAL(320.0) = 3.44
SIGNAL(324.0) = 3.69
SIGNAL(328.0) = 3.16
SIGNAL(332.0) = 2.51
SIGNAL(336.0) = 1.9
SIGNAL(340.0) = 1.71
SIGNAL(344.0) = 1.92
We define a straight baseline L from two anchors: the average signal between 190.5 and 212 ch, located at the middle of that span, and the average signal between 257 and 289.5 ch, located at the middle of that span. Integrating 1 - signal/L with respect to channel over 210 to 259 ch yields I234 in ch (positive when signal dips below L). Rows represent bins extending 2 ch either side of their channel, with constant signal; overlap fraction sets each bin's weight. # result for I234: 5.1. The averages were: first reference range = 3.6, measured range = 3.4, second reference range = 3.98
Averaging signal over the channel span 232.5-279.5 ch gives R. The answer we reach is 3.92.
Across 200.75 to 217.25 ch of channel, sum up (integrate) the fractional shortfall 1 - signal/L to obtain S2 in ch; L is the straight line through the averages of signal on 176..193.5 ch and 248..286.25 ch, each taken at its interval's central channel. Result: 3.5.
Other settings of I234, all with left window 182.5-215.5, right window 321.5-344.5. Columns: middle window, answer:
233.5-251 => -3.5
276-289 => -4.7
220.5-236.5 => 0.0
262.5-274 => -3.8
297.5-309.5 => -4.6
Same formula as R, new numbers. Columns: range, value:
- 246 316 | 3.88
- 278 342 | 3.43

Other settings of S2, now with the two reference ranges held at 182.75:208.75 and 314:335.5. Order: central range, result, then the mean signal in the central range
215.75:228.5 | 3.3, 2.72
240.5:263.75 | -2.0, 3.83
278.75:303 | -4.0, 3.92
